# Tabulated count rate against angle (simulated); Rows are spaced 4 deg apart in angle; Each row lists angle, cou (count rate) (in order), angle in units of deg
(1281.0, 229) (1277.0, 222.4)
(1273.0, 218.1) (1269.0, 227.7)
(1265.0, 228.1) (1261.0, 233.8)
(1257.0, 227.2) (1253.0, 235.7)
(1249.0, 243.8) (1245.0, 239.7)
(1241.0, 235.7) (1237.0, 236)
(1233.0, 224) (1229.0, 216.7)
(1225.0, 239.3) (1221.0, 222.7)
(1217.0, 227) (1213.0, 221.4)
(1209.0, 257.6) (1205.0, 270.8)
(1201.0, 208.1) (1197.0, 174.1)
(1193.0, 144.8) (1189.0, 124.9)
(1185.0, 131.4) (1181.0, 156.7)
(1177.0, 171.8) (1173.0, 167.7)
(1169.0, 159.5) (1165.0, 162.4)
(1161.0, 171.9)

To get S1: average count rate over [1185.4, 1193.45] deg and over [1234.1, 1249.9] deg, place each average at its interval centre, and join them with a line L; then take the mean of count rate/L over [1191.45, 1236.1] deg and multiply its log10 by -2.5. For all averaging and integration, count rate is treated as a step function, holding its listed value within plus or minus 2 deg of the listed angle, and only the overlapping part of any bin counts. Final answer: -0.22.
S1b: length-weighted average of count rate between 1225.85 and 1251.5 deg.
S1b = 233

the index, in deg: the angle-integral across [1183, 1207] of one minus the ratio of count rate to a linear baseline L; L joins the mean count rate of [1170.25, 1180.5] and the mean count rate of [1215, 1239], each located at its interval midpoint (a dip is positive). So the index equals 2.0 deg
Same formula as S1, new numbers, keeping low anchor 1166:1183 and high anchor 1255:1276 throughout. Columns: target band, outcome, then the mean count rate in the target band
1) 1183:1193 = 0.30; 131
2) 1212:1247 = -0.14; 229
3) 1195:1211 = -0.23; 228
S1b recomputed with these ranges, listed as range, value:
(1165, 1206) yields 168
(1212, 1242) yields 228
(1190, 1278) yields 224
